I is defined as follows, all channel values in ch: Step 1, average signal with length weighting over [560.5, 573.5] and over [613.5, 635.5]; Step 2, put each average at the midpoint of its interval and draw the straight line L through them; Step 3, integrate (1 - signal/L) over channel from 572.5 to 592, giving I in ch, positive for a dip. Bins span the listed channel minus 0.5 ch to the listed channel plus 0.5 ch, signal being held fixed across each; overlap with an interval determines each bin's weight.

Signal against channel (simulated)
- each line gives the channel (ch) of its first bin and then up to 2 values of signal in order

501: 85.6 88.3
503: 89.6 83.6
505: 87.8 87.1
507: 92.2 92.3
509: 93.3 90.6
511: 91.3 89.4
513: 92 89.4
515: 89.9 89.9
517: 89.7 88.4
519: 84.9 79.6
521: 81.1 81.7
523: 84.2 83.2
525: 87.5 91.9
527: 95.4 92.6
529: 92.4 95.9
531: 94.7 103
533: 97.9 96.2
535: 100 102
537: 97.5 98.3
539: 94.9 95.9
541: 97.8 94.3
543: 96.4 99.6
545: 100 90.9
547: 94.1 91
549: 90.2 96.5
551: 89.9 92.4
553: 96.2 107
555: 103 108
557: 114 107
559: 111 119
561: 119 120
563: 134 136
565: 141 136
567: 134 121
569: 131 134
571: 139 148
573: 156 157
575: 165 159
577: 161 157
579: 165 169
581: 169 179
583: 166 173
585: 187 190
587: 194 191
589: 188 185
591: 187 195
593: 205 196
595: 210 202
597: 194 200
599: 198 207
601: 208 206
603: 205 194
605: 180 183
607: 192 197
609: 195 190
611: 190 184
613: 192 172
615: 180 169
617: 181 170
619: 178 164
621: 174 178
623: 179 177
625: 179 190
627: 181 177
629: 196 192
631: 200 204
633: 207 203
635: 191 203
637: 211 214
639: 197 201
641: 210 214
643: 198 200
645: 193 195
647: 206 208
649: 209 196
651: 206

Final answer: -3.5 ch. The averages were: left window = 135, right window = 184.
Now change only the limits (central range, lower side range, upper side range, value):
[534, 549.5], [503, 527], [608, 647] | 2.21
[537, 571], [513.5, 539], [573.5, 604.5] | 6.20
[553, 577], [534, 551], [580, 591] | 1.89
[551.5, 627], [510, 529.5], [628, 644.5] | -4.72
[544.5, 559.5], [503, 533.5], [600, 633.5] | 2.90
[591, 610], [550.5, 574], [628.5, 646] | -4.10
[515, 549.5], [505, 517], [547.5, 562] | 1.52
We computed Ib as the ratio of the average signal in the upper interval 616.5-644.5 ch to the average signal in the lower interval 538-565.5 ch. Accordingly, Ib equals 1.83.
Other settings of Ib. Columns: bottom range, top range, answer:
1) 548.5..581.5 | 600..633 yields 1.44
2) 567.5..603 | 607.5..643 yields 1.07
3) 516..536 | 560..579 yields 1.56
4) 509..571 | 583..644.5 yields 1.90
